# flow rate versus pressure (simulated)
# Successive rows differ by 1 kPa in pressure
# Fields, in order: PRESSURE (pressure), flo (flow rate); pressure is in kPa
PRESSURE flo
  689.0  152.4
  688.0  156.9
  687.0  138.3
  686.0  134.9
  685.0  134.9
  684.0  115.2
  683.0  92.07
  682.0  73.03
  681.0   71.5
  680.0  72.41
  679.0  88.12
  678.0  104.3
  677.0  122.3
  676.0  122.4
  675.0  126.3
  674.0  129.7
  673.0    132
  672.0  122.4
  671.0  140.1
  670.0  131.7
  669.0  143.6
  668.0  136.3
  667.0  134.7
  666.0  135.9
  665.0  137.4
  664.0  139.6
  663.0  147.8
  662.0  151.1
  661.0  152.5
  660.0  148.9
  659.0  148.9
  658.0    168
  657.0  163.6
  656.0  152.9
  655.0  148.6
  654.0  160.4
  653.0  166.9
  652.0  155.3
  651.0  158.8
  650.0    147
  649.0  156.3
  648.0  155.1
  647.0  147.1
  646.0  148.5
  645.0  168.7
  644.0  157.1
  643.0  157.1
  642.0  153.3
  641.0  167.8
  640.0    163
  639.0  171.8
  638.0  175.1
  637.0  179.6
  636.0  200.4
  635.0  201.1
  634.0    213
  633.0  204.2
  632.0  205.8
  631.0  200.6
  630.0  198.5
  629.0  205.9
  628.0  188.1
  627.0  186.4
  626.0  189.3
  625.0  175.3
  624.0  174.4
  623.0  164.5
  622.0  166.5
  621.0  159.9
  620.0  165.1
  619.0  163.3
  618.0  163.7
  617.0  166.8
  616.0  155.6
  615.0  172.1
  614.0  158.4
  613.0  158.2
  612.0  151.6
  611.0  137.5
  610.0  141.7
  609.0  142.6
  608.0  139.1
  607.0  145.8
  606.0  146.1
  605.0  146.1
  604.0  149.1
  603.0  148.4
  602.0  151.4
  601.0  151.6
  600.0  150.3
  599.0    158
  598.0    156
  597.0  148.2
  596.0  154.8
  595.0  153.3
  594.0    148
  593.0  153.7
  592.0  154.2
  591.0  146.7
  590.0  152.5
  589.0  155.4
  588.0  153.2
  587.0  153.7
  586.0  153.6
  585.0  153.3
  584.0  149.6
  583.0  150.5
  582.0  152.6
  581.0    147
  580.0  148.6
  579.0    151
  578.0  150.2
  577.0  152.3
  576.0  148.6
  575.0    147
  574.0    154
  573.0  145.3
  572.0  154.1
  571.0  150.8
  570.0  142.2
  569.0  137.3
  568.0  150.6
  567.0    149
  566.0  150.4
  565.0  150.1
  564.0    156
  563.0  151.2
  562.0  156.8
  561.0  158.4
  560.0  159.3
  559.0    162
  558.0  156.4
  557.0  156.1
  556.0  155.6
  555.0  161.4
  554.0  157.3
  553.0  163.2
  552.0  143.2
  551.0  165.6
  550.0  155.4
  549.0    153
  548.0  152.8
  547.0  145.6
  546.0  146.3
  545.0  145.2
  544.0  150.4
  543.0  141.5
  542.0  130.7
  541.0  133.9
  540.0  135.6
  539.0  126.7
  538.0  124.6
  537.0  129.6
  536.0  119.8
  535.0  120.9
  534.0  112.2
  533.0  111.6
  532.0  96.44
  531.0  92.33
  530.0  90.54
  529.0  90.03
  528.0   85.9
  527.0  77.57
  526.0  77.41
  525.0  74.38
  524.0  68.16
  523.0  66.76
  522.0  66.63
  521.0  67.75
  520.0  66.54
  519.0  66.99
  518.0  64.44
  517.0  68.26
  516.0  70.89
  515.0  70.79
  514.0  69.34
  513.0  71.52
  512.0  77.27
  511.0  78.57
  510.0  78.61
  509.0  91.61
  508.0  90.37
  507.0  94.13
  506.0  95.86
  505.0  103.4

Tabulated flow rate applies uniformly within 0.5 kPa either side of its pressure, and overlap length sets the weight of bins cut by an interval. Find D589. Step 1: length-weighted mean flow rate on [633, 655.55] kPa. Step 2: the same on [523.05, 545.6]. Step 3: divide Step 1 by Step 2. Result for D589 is 1.52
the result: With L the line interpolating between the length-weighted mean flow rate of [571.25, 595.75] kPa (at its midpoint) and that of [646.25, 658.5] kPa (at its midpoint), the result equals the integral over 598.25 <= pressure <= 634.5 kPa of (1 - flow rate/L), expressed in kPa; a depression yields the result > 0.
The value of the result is -3.0 kPa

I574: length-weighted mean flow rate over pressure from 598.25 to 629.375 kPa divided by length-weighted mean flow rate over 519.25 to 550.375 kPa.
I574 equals 1.44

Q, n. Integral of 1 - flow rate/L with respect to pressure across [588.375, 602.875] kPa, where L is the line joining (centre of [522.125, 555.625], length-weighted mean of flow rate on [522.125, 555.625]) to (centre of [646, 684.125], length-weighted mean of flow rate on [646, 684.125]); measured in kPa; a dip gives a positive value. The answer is -2.8 kPa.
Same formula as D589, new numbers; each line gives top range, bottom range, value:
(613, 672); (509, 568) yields 1.39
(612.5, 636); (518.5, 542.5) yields 1.85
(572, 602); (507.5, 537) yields 1.83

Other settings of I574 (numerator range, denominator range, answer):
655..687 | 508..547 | 1.33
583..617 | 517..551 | 1.39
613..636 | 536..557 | 1.24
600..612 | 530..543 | 1.22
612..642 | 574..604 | 1.18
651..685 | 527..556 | 1.01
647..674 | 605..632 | 0.88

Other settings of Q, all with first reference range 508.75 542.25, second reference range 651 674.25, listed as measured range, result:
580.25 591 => -3.49 kPa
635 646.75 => -2.70 kPa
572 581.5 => -3.30 kPa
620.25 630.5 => -3.88 kPa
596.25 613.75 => -3.73 kPa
